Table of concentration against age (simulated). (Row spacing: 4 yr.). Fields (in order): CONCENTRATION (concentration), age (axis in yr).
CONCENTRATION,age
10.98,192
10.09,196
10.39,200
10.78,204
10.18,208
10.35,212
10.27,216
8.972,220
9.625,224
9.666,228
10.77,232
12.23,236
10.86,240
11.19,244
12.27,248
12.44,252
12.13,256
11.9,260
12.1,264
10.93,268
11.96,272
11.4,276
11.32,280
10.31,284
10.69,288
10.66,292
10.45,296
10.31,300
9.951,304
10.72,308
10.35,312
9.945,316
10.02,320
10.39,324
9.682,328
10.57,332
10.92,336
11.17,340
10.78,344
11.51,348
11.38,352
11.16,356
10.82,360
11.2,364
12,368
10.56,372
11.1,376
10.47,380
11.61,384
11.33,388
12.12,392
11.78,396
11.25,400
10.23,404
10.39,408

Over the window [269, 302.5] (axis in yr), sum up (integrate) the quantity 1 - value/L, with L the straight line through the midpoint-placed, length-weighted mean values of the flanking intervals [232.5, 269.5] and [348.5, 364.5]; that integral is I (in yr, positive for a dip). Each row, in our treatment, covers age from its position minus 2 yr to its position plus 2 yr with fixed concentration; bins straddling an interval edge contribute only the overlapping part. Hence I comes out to 1.99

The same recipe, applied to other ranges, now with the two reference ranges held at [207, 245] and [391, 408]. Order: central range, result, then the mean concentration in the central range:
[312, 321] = 0.6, 10.1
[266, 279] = -1.0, 11.4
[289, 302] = 0.3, 10.5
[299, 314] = 0.6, 10.3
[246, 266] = -3.1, 12.2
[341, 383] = -0.4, 11.1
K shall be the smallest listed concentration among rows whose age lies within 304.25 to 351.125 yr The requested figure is 9.682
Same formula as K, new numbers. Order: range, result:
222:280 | 9.625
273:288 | 10.31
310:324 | 9.945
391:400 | 11.25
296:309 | 9.951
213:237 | 8.972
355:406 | 10.23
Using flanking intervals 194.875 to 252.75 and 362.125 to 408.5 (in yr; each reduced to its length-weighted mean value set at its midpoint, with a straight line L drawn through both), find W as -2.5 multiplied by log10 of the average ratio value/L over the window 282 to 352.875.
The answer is 0.044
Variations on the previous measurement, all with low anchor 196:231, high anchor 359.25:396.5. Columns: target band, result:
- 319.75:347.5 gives 0.04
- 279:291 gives -0.01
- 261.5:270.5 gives -0.11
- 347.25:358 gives -0.02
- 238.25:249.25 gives -0.11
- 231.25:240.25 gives -0.12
